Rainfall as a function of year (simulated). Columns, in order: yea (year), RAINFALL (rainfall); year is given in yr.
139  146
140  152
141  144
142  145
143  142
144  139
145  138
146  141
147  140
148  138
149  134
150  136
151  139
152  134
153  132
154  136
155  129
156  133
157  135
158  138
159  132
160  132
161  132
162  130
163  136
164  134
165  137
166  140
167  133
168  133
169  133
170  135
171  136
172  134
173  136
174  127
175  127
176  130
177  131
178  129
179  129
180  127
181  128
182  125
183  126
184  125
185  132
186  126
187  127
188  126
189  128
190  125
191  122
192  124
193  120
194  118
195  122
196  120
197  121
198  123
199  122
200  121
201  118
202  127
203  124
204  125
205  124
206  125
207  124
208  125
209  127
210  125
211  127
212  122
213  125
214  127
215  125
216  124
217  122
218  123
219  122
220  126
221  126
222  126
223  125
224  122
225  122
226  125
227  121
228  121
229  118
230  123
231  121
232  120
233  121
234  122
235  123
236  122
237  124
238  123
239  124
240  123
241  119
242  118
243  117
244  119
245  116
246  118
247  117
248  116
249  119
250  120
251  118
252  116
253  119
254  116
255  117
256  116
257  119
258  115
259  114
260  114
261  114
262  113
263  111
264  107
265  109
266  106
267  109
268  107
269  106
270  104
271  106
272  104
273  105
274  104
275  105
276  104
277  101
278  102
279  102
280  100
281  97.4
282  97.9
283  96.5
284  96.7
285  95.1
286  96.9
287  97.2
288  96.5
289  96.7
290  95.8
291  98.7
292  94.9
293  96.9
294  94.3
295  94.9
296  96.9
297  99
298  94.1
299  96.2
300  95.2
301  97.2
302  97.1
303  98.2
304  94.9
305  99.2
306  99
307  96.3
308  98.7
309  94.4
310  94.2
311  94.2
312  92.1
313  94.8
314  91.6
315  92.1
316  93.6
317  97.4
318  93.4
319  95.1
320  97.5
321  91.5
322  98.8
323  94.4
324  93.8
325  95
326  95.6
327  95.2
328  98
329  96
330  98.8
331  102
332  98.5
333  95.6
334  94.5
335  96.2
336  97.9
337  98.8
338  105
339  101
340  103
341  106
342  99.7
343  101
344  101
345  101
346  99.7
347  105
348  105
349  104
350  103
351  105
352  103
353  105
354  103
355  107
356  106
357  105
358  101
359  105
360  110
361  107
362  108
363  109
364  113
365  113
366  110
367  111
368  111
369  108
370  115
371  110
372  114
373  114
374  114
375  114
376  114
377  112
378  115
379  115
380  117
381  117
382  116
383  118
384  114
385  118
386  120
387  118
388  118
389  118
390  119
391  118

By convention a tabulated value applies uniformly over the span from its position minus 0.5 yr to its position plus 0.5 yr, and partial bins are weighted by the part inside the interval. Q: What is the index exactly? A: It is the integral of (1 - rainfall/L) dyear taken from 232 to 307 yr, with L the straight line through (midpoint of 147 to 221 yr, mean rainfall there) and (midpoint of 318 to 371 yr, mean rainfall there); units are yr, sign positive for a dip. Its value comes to 4.7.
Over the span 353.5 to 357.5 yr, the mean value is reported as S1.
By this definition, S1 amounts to 105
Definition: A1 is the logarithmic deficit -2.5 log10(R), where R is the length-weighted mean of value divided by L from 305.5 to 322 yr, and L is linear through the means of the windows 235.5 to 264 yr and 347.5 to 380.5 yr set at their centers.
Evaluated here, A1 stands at 0.189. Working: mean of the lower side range 118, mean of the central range 94.9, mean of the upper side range 109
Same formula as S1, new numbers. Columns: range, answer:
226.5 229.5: 120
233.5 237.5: 123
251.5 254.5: 117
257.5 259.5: 114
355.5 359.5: 104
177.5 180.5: 128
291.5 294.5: 95.4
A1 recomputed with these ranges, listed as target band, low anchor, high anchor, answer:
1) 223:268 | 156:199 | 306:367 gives -0.010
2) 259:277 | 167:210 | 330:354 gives 0.058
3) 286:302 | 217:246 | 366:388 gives 0.226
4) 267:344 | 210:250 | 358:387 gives 0.193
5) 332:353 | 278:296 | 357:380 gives 0.056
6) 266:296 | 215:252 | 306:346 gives 0.090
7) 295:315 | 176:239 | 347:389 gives 0.208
